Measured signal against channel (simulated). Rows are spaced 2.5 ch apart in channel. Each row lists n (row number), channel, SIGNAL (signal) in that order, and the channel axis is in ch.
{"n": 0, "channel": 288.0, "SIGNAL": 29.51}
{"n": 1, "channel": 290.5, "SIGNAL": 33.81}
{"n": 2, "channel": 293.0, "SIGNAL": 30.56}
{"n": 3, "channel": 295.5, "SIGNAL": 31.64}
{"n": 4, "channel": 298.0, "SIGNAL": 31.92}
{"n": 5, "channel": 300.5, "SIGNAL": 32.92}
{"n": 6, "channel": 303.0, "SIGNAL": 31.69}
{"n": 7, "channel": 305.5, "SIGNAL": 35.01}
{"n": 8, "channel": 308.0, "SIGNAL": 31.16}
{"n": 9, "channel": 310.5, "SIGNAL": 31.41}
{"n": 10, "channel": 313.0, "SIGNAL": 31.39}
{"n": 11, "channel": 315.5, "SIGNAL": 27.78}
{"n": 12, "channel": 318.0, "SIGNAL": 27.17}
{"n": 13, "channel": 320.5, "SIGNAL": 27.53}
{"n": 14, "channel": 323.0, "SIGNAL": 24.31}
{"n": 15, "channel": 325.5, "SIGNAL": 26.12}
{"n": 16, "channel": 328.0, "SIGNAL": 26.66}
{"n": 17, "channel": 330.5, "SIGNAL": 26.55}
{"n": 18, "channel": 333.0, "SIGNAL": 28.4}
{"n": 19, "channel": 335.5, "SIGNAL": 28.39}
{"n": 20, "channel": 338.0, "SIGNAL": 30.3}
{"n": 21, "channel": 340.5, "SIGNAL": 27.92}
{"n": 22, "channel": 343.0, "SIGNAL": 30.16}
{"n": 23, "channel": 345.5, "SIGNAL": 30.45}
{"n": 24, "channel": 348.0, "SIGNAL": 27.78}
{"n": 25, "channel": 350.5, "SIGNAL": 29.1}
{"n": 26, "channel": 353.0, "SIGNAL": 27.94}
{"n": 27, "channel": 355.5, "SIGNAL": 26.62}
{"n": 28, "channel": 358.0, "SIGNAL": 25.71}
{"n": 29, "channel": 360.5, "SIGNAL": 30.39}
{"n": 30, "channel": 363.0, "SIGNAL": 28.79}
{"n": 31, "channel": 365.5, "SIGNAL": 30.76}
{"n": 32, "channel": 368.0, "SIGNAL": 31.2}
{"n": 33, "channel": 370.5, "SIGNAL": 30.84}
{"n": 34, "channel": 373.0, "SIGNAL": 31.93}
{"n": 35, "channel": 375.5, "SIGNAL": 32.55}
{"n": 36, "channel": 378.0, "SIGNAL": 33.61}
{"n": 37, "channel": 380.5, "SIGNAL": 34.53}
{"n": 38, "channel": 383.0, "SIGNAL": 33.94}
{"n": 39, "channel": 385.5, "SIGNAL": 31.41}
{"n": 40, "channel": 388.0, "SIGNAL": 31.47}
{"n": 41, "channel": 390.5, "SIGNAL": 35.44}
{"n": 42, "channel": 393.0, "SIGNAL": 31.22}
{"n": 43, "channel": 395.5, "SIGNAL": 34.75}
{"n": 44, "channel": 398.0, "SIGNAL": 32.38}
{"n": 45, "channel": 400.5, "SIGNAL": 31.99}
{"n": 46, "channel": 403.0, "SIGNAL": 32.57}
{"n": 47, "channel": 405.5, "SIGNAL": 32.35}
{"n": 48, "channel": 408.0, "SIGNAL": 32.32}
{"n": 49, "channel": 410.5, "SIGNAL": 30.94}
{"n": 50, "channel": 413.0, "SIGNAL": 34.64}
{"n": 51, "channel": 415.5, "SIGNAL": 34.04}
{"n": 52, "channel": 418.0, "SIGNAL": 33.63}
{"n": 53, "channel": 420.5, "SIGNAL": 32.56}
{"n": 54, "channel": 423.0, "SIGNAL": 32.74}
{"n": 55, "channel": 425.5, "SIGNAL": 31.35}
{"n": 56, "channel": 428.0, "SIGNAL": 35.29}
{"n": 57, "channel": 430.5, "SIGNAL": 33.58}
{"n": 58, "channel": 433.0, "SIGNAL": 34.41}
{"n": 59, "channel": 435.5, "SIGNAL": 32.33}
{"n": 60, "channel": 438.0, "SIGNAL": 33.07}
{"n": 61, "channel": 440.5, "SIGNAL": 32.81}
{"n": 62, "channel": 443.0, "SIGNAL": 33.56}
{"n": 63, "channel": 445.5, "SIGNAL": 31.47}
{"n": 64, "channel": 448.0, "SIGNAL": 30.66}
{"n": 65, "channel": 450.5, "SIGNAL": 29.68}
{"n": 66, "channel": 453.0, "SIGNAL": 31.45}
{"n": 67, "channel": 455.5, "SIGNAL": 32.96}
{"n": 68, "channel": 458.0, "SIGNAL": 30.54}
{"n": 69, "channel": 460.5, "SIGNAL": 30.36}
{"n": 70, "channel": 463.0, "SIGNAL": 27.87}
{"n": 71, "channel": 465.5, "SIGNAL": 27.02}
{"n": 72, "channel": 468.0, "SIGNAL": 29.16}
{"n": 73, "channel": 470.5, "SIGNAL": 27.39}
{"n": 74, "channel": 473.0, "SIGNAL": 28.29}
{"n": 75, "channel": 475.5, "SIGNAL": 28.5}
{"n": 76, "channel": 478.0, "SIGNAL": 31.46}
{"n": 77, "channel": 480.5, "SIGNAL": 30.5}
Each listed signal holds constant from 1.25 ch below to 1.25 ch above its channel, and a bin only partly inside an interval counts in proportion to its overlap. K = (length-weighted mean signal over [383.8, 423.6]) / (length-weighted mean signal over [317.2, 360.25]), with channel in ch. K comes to 1.18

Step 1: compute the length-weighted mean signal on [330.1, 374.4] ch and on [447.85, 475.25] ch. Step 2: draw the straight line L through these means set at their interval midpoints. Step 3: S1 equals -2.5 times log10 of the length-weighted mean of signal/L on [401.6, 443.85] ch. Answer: -0.129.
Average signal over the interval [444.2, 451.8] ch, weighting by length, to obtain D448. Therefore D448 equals 30.6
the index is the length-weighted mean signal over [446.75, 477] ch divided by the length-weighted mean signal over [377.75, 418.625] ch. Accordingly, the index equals 0.9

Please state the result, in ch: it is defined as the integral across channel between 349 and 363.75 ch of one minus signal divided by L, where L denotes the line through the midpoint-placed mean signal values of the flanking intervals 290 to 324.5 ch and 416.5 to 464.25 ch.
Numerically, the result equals 1.4 ch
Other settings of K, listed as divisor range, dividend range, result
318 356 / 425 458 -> 1.16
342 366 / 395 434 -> 1.15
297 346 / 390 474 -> 1.09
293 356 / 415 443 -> 1.14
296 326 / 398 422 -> 1.09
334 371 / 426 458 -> 1.12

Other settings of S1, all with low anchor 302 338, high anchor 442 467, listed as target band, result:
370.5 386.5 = -0.114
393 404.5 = -0.101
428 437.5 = -0.116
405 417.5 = -0.102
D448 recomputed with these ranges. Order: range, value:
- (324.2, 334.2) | 26.9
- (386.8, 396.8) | 33.2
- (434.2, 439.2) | 32.7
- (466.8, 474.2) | 28.3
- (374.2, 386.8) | 33.2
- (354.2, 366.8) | 28.5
